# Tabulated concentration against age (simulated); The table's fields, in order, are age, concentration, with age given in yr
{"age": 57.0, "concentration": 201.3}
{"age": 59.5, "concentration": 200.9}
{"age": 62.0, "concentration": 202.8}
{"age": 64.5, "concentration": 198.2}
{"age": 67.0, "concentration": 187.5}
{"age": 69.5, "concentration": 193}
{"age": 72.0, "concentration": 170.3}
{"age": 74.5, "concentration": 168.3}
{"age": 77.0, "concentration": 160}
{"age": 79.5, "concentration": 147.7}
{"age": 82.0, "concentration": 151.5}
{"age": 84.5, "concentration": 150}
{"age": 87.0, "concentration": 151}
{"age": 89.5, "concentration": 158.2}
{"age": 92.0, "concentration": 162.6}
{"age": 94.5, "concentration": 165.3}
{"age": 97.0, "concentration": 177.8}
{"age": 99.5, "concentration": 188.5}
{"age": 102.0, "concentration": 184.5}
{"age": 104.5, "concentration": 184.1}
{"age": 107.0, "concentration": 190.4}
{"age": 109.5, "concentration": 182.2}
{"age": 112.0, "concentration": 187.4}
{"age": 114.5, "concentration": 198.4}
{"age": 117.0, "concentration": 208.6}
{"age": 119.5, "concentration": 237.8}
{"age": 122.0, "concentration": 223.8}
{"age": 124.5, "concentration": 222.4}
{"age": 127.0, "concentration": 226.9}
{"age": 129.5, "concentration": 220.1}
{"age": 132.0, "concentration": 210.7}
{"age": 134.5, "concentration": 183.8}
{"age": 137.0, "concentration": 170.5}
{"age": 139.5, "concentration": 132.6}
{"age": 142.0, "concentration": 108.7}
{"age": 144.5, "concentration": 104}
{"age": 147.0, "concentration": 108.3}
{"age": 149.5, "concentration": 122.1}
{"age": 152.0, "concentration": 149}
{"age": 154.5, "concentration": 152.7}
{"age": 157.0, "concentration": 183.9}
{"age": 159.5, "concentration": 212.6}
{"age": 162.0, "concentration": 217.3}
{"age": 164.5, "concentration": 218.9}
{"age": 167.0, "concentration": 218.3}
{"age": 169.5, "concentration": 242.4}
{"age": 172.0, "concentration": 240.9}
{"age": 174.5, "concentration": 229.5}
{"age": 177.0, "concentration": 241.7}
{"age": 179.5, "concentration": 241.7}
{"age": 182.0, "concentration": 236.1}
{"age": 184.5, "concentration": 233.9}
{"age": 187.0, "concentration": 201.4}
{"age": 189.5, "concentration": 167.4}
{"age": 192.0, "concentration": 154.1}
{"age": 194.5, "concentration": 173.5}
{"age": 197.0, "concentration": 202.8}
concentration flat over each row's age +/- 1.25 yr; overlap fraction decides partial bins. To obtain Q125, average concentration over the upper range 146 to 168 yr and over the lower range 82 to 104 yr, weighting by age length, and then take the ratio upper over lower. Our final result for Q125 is 1.1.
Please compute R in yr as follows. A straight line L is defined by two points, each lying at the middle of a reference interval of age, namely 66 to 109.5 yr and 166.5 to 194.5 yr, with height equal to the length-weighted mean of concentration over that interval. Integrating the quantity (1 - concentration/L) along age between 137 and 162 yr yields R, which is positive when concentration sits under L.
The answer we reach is 6.8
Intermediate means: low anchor 170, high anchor 217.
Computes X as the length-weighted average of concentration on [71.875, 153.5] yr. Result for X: 173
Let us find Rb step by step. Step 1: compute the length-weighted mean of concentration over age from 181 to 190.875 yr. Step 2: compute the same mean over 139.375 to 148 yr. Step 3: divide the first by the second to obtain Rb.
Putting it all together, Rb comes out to 1.9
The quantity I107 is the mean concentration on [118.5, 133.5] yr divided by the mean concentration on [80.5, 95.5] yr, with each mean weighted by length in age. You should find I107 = 1.4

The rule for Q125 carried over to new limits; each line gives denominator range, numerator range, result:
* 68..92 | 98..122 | 1.22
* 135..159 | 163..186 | 1.66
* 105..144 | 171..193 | 1.13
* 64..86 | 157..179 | 1.34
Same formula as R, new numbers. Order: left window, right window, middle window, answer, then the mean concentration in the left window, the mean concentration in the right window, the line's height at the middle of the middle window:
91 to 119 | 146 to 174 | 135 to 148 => 4.13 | 186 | 190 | 188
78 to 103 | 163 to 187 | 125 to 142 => 0.97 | 163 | 232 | 198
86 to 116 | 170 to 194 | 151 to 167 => 1.04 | 178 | 216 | 205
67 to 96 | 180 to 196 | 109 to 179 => -3.53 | 163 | 197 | 183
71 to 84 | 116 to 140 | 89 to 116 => 0.21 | 159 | 206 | 182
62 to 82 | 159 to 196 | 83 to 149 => 4.77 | 175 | 215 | 192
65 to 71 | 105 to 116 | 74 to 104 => 4.08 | 190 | 190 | 190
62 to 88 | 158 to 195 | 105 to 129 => -2.45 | 170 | 216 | 189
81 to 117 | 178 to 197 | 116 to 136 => -3.62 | 175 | 202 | 183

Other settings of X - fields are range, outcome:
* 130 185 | 189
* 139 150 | 113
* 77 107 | 166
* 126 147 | 165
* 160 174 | 227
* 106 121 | 201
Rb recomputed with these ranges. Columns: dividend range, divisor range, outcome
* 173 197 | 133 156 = 1.51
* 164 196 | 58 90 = 1.25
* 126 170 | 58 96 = 1.02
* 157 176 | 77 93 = 1.45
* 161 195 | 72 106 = 1.31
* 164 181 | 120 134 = 1.07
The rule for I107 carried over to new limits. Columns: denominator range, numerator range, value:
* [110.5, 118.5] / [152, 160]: 0.88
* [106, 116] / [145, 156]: 0.70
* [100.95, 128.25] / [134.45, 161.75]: 0.73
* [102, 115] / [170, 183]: 1.27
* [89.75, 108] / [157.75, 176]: 1.26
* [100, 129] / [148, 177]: 0.98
